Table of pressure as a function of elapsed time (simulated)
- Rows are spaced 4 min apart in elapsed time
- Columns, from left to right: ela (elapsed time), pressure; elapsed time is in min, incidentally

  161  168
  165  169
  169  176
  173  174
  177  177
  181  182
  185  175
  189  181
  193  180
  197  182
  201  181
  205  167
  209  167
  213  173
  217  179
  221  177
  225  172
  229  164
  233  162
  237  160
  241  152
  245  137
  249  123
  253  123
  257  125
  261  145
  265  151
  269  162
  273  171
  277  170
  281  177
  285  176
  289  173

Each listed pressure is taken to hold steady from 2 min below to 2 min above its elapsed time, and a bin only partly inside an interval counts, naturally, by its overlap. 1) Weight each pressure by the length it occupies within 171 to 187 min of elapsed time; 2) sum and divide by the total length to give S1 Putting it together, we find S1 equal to 177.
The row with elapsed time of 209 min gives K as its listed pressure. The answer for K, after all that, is 167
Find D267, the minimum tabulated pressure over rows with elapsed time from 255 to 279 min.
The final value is 125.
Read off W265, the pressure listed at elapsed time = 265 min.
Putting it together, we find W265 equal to 151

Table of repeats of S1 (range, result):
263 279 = 164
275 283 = 174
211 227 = 175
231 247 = 153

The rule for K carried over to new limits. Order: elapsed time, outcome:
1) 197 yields 182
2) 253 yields 123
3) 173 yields 174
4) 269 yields 162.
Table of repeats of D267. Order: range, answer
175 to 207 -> 167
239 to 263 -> 123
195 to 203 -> 181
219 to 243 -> 152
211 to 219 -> 173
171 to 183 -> 174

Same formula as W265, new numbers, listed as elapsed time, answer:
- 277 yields 170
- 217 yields 179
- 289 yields 173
